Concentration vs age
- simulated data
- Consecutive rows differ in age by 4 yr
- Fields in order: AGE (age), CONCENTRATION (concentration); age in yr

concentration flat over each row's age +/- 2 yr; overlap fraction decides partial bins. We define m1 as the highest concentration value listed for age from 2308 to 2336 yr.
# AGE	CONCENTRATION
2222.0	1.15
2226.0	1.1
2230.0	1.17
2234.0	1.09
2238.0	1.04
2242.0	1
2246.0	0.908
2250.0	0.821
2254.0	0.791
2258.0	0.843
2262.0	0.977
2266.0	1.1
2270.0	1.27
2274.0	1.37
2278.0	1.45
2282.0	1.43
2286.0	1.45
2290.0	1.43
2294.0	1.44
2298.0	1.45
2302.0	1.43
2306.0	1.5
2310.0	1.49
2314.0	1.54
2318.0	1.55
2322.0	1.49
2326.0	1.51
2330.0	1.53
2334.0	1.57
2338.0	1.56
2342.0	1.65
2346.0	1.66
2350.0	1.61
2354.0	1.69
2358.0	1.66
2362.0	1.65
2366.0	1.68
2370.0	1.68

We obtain 1.57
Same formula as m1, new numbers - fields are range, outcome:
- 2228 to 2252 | 1.17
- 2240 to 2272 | 1.27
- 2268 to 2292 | 1.45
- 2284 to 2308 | 1.5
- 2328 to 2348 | 1.66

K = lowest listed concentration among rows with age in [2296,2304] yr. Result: 1.43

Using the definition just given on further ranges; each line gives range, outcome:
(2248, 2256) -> 0.791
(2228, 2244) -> 1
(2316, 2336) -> 1.49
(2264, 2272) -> 1.1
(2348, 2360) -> 1.61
